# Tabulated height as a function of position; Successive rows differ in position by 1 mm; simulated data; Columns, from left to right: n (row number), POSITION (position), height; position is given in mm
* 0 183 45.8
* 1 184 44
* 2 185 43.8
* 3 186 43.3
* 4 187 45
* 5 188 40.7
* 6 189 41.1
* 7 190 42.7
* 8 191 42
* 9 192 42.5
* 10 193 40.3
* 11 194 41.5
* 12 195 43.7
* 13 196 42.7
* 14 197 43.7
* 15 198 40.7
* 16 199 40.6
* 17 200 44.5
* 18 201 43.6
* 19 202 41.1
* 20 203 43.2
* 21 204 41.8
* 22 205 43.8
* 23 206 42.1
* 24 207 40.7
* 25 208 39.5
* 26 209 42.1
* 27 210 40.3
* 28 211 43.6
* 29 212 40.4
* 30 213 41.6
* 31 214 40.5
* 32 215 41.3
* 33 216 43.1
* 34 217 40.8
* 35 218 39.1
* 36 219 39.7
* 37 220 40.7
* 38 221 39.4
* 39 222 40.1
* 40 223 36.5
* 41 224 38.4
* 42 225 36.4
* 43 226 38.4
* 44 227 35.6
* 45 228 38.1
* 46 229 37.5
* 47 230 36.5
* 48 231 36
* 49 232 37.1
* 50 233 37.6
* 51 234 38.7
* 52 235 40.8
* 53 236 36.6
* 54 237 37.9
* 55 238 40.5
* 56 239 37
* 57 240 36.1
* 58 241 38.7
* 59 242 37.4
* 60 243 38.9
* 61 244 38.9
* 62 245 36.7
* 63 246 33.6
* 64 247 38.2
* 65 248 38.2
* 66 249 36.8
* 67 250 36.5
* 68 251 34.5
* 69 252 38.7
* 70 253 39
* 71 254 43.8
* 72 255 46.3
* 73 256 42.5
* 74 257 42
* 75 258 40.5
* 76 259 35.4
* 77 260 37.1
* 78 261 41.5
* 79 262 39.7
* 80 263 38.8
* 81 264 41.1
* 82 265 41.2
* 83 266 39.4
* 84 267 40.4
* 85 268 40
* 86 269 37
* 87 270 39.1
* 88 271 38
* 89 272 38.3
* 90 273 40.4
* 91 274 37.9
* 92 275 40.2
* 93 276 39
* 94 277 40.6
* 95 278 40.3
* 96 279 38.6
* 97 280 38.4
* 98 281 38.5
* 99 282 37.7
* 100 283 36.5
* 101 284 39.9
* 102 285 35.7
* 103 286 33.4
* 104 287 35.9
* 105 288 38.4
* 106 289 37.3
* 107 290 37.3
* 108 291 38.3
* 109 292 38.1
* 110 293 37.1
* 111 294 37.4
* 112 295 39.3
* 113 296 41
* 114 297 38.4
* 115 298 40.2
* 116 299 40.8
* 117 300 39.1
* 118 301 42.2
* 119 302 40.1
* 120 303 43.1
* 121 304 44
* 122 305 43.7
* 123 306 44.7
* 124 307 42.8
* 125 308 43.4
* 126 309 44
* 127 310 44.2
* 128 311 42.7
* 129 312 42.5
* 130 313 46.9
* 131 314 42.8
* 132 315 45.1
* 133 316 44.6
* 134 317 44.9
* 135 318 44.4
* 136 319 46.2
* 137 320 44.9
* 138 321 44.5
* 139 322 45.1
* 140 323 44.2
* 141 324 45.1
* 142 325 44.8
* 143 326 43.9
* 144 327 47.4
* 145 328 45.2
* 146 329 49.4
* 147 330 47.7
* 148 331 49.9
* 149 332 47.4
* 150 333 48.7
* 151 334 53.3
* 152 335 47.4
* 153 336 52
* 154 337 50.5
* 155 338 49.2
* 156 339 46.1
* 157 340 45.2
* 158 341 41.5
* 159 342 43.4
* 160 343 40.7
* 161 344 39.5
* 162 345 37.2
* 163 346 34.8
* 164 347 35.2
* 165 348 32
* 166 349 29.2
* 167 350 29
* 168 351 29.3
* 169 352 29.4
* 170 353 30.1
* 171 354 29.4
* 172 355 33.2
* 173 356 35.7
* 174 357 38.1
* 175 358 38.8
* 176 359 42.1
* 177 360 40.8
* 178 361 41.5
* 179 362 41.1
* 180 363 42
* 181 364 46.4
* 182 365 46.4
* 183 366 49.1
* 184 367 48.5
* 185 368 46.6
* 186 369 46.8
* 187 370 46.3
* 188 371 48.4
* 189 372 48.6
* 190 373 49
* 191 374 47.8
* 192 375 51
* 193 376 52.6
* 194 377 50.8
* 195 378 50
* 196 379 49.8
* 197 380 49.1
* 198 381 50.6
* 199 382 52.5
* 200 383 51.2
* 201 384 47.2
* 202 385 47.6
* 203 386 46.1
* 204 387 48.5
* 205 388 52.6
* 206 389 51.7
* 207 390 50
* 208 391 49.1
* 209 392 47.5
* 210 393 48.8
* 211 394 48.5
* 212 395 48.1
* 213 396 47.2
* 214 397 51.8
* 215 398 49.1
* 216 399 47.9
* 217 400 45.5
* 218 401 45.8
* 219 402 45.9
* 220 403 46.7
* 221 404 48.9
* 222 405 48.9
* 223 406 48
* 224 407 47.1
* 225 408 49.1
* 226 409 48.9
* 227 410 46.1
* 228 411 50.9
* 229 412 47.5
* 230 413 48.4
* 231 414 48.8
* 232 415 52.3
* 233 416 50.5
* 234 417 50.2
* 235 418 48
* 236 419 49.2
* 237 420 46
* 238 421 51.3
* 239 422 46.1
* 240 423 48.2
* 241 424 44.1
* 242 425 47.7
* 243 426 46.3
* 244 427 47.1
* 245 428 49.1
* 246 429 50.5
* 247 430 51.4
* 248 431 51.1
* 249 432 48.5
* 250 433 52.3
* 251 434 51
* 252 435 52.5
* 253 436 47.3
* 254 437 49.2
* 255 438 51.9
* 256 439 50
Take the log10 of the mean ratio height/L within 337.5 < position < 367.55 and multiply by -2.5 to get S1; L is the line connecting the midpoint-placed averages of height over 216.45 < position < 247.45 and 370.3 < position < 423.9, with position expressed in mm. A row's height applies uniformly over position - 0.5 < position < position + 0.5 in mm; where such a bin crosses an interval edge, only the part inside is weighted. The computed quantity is 0.18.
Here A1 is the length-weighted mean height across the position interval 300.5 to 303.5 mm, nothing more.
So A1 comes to 41.8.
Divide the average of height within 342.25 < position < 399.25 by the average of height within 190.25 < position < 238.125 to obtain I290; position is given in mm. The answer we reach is 1.09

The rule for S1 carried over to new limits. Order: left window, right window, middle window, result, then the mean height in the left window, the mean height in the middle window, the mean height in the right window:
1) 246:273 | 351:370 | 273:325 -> -0.04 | 39.3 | 41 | 40.2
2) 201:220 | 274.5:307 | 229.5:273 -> 0.04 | 41.4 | 38.7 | 39.3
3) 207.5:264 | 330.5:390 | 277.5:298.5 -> 0.09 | 39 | 38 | 44.1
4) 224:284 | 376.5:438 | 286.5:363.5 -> 0.05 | 38.6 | 41.5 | 48.9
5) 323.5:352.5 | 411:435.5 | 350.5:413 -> 0.00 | 42.6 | 46.1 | 49.1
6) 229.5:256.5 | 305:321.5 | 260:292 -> 0.07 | 38.3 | 38.6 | 44.3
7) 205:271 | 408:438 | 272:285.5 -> 0.07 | 39.1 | 38.7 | 49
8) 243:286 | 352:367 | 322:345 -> -0.17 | 38.9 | 46.2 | 39.6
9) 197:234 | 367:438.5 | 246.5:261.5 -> 0.07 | 40.1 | 39.4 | 48.9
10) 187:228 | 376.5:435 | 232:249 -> 0.12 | 41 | 37.8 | 48.9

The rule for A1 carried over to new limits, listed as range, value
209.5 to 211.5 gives 42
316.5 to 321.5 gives 45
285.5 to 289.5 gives 36.2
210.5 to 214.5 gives 41.5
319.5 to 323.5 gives 44.7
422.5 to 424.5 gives 46.2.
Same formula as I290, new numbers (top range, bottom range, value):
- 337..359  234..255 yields 0.97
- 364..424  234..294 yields 1.26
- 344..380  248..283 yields 1.05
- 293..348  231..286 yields 1.13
